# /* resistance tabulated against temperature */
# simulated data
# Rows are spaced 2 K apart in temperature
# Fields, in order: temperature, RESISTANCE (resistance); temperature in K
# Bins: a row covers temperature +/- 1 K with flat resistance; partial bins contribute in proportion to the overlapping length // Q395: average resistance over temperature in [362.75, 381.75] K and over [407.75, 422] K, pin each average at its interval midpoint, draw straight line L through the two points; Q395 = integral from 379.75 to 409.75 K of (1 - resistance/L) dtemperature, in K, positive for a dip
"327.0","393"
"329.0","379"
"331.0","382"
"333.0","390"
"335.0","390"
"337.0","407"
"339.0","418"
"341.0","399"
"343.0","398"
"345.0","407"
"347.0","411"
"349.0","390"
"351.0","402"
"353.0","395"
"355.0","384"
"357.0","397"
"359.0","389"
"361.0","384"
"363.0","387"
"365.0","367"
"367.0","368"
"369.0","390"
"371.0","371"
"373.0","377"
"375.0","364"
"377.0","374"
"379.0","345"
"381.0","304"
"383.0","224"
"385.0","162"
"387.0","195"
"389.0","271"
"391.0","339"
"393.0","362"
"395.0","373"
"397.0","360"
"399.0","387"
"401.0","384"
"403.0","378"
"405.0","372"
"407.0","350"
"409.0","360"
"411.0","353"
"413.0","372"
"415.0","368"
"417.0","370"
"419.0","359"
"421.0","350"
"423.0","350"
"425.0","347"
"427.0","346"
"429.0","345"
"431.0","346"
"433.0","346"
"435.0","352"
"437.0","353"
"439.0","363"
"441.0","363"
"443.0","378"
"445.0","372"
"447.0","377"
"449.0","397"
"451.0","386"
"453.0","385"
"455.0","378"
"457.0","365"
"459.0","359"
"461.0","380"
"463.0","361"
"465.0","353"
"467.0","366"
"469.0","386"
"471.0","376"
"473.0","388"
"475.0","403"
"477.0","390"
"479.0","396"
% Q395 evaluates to 3.4 K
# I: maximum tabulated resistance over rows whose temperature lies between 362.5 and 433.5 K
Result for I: 390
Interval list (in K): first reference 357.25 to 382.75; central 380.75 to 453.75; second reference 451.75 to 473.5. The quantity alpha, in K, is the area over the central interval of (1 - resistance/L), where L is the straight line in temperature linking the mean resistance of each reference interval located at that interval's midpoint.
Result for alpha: 4.5 K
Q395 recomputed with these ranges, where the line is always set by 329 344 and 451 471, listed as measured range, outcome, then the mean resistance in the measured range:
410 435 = 1.6 K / 354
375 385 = 2.2 K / 302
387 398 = 1.6 K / 328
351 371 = 0.3 K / 385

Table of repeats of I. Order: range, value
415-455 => 397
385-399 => 387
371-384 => 377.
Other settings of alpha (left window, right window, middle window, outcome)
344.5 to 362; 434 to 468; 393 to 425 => 1.3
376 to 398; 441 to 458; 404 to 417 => -1.3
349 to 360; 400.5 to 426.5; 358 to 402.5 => 4.6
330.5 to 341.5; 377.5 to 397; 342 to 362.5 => -1.7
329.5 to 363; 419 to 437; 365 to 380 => 0.4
